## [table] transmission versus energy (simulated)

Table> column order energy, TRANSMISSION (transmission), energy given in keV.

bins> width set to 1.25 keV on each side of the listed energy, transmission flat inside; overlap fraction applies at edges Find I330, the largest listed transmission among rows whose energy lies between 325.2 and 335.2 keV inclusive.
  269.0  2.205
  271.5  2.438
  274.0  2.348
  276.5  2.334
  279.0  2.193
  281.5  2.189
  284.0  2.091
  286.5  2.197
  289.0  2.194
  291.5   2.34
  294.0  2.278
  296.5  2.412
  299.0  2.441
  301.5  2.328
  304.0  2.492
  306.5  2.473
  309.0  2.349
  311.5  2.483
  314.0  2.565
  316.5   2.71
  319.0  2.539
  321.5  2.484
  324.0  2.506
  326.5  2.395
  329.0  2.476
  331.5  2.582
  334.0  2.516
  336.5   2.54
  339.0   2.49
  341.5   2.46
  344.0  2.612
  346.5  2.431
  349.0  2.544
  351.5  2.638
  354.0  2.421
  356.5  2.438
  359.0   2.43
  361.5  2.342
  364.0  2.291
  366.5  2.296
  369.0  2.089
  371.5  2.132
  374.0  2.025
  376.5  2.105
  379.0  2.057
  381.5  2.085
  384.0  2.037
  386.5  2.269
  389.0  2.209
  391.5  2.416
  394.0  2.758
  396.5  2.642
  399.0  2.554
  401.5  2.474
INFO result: 2.582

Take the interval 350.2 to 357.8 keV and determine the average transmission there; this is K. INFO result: 2.5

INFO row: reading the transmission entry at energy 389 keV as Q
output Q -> 2.209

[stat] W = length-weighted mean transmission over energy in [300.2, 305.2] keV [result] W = 2.41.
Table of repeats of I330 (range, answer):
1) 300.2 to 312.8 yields 2.492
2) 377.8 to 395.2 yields 2.758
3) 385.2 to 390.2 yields 2.269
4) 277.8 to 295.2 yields 2.34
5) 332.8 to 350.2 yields 2.612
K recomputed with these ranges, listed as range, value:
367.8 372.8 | 2.11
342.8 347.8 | 2.52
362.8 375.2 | 2.17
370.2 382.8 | 2.08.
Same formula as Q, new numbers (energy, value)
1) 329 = 2.476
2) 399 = 2.554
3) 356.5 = 2.438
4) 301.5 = 2.328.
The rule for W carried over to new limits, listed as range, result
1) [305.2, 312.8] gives 2.44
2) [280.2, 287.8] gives 2.16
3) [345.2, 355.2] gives 2.51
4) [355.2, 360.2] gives 2.43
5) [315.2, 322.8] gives 2.58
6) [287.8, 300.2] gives 2.33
